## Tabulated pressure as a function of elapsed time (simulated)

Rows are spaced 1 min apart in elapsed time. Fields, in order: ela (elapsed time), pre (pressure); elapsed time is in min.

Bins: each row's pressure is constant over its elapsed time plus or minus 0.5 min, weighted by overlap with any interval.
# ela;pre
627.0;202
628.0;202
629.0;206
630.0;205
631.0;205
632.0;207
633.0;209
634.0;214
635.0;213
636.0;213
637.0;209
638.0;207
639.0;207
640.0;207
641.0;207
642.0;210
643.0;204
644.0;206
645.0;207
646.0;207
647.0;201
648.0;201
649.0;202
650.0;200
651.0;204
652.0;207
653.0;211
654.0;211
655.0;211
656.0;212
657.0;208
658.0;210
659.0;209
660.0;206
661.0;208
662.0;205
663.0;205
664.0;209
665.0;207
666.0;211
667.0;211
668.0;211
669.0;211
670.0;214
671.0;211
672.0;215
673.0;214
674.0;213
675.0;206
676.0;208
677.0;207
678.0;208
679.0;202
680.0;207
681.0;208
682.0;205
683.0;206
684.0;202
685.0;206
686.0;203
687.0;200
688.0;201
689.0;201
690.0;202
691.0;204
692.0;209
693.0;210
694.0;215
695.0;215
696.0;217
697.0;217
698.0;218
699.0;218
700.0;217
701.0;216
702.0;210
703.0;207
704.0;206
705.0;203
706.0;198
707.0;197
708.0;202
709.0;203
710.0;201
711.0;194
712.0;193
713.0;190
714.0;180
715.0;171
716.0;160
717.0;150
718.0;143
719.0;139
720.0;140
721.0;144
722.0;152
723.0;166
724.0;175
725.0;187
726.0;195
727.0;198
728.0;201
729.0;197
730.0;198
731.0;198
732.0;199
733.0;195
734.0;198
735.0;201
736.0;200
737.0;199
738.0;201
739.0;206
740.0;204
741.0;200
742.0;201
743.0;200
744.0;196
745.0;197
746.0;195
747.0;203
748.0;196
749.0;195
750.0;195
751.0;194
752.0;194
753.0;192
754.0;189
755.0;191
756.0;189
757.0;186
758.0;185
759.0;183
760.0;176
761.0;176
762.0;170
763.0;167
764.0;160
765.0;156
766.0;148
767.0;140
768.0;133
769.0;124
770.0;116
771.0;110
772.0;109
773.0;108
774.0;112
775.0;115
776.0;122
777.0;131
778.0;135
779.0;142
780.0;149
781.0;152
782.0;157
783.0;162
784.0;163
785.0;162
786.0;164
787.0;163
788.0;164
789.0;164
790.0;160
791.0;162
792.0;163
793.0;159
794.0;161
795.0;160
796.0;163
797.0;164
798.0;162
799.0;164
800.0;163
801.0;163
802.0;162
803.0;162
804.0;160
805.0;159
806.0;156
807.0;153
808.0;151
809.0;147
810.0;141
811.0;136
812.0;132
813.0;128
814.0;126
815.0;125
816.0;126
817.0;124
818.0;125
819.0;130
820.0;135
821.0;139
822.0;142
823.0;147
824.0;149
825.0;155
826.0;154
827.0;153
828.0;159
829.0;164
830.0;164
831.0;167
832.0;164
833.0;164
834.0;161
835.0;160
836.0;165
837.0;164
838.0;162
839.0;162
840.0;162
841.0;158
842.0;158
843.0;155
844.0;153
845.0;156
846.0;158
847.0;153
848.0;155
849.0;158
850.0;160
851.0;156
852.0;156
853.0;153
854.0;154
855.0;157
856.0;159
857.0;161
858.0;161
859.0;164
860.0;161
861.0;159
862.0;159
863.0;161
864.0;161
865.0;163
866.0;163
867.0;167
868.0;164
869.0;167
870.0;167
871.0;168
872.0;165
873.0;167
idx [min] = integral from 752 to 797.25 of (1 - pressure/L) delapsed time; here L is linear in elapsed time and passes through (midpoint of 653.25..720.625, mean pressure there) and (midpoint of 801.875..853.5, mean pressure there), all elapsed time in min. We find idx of 4.1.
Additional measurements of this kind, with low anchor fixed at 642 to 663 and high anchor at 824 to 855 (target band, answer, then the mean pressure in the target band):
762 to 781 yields 4.6 min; 134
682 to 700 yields -1.1 min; 209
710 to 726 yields 1.9 min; 168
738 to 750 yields -1.1 min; 199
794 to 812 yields 1.3 min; 156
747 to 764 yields -0.5 min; 186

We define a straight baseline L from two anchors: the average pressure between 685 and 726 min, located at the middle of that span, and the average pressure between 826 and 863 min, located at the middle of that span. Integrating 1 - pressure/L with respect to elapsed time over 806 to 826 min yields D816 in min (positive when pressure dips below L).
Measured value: 3.33 min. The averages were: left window 192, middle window 138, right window 159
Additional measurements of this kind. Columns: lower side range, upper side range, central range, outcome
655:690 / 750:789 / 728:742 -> -2.07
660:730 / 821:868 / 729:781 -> 3.03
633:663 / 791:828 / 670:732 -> -2.70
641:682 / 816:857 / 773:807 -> 2.88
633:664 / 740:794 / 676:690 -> -0.69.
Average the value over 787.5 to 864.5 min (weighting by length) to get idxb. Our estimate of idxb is 154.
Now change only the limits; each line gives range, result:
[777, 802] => 159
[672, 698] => 208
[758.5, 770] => 156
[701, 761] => 189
